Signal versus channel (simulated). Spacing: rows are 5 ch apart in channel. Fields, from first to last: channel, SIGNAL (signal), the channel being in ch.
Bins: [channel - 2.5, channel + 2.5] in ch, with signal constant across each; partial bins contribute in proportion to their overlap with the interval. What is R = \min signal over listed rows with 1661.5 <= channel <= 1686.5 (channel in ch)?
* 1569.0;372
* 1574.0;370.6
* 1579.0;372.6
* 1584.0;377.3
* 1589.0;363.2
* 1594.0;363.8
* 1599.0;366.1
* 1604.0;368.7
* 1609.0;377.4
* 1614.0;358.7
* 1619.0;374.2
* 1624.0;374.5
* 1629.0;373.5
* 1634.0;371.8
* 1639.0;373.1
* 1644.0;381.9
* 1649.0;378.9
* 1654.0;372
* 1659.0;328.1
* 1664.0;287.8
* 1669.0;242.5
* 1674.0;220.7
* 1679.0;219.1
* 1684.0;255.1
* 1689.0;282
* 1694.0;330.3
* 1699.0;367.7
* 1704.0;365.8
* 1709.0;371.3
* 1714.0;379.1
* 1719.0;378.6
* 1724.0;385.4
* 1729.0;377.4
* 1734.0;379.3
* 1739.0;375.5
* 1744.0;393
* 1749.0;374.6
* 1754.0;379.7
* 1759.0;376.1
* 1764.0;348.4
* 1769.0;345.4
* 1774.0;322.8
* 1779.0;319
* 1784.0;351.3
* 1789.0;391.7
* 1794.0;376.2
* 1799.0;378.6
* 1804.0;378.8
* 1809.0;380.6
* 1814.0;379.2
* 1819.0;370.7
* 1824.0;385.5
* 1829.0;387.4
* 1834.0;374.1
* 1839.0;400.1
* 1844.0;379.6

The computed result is 219.1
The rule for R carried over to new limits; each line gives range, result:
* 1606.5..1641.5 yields 358.7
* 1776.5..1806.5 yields 319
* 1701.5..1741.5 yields 365.8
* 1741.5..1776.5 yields 322.8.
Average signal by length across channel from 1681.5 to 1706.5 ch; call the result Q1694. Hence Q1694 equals 320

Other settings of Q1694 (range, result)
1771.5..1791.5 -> 346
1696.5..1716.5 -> 371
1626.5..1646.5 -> 375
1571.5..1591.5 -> 371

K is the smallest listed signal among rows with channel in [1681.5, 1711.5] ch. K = 255.1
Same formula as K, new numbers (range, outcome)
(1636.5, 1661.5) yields 328.1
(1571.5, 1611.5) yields 363.2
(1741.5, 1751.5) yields 374.6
